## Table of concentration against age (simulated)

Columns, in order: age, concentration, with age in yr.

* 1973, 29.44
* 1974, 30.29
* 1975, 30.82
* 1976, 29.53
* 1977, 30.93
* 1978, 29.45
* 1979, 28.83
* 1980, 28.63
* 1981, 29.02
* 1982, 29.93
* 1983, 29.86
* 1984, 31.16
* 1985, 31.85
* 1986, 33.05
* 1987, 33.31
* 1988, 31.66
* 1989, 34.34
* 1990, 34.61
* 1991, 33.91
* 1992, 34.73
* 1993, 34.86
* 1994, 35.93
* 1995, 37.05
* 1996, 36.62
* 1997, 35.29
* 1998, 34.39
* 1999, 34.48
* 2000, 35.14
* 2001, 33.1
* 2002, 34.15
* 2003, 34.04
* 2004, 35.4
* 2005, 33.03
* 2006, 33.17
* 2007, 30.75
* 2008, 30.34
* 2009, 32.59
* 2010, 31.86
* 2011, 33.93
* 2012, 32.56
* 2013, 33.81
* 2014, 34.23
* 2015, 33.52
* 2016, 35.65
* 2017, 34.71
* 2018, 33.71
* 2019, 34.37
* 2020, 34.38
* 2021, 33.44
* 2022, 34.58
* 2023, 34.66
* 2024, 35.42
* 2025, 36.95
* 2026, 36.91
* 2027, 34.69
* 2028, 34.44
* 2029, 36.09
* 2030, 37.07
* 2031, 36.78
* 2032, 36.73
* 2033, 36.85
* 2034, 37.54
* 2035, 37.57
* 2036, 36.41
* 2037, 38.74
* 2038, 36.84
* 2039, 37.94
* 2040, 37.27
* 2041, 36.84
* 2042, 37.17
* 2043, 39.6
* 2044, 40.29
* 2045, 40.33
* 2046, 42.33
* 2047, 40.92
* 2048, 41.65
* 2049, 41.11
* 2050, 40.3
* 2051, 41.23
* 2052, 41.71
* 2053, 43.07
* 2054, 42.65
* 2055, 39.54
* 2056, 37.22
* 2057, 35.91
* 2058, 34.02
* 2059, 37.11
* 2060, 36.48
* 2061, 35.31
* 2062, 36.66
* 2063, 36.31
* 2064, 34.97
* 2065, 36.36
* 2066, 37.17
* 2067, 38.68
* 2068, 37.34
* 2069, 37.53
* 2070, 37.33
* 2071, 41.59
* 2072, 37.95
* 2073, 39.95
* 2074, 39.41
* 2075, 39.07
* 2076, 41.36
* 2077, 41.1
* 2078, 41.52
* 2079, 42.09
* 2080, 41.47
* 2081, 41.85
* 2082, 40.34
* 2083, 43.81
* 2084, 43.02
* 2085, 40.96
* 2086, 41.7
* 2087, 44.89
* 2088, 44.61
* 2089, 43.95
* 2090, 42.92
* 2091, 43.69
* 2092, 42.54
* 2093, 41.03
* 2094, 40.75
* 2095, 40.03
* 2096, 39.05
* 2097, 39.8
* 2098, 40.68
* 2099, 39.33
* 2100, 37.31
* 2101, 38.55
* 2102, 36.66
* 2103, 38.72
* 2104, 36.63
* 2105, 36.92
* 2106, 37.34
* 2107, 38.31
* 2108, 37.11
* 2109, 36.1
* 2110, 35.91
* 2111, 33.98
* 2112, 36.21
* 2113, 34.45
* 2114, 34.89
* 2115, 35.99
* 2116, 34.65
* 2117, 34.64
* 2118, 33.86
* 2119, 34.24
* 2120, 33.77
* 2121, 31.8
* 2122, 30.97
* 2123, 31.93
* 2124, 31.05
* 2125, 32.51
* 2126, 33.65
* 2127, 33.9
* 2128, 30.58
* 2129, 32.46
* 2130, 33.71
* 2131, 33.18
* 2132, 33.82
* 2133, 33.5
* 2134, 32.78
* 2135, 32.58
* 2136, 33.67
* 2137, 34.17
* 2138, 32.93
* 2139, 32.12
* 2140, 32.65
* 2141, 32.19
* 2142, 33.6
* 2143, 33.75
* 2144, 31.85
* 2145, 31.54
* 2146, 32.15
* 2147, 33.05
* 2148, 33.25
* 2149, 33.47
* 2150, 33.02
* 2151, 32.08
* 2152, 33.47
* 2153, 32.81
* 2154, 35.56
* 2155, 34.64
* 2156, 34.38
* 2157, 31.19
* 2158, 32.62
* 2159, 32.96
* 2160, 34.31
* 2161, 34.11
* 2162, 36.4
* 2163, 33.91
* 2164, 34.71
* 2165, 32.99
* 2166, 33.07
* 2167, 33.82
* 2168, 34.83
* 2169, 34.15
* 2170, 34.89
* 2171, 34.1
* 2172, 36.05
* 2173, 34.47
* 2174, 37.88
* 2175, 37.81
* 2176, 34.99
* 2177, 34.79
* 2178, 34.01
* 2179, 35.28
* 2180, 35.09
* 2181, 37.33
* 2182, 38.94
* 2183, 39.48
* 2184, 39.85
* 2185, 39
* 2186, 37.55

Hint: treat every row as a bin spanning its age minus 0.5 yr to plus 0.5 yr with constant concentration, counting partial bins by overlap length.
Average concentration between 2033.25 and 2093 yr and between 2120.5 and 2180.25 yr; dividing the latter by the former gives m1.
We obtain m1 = 0.8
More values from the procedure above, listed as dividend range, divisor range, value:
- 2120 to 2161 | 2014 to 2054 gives 0.88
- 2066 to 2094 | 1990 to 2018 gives 1.21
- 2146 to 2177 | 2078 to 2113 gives 0.86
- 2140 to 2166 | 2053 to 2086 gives 0.85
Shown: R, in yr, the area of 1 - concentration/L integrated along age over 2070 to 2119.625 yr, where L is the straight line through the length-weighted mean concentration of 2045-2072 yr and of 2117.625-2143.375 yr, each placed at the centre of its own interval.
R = -4.8 yr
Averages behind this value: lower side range 38.7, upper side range 32.9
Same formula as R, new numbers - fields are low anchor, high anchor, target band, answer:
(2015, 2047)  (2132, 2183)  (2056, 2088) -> -3.0 yr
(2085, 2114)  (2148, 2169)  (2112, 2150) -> 3.3 yr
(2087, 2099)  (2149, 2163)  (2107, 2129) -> 2.6 yr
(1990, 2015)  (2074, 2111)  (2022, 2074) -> -1.1 yr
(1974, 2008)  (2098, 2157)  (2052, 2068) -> -2.0 yr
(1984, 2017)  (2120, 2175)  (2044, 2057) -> -2.7 yr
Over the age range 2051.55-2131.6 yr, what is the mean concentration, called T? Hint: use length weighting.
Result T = 37.8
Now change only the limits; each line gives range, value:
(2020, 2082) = 38.2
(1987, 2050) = 35.7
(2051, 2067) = 37.8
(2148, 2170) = 33.8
